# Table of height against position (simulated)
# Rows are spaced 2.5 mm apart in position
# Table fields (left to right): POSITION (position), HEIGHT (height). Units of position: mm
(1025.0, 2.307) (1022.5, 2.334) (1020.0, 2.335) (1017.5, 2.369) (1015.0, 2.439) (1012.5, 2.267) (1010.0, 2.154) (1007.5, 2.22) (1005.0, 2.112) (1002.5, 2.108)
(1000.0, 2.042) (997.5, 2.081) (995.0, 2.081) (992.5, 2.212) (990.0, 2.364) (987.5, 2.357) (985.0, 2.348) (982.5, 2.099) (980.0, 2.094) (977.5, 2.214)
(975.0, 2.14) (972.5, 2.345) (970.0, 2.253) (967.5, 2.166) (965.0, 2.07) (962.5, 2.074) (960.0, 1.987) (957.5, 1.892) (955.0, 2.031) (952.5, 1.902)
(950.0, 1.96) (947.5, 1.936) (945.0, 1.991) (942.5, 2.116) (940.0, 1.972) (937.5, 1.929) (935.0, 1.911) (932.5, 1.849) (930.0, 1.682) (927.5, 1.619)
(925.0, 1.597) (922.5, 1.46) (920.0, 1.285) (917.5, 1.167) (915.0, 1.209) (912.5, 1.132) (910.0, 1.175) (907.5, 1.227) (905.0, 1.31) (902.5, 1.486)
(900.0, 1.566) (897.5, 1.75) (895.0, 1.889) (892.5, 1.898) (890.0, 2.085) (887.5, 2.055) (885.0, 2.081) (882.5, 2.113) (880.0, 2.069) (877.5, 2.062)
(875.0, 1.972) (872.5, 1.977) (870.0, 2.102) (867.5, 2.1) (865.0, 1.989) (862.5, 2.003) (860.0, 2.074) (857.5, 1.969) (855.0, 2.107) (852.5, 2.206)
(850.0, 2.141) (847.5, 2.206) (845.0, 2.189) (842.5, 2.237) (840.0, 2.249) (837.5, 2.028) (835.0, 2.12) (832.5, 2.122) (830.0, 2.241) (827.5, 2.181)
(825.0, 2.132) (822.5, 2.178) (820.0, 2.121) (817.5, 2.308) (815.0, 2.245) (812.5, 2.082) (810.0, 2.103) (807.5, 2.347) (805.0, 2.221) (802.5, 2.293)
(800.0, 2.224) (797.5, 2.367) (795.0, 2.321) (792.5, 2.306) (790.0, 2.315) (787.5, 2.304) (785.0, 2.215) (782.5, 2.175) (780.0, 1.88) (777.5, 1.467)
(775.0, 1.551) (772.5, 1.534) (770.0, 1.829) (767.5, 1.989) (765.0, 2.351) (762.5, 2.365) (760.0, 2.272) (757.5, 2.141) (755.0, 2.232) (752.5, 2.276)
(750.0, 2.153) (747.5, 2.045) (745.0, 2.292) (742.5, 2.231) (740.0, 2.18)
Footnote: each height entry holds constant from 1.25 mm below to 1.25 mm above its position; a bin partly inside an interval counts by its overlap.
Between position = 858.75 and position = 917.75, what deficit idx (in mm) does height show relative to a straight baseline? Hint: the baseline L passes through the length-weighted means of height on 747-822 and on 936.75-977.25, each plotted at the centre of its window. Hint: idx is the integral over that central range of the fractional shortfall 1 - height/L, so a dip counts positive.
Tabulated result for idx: 8.7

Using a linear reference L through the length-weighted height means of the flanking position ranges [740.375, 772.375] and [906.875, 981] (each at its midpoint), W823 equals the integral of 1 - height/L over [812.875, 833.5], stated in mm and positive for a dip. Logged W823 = -1.52 mm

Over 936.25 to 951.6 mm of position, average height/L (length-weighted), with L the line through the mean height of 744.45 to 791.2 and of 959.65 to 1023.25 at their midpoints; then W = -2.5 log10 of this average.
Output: 0.101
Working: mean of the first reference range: 2.07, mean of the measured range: 1.98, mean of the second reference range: 2.2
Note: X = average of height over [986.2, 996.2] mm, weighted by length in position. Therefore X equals 2.25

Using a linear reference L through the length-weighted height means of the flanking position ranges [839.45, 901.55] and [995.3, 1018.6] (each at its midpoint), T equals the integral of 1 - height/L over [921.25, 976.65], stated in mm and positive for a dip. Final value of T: 4.6 mm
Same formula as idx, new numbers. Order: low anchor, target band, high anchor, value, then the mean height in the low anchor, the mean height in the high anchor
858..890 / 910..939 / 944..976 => 7.5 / 2.05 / 2.06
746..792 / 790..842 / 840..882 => -3.3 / 2.07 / 2.09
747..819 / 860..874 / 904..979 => -0.6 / 2.14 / 1.79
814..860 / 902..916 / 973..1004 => 6.0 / 2.16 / 2.18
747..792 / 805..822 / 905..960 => -2.1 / 2.07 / 1.67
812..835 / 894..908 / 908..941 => 1.1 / 2.18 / 1.53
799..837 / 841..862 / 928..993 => 0.2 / 2.19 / 2.07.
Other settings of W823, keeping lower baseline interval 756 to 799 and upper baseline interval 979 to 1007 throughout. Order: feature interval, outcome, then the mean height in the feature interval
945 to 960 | 1.4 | 1.95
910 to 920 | 4.5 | 1.18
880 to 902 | 2.2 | 1.92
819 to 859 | -0.8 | 2.15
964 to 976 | -0.2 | 2.2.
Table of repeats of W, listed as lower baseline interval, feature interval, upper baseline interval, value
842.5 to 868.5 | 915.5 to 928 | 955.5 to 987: 0.45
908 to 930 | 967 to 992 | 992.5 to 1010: -0.17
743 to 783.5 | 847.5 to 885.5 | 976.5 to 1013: 0.02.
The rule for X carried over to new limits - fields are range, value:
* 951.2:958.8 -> 1.94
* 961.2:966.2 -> 2.07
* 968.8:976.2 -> 2.25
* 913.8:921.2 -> 1.22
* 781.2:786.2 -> 2.19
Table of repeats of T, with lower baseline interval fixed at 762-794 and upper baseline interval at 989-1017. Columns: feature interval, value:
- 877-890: 0.1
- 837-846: -0.5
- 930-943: 1.3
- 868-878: 0.3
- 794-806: -1.5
